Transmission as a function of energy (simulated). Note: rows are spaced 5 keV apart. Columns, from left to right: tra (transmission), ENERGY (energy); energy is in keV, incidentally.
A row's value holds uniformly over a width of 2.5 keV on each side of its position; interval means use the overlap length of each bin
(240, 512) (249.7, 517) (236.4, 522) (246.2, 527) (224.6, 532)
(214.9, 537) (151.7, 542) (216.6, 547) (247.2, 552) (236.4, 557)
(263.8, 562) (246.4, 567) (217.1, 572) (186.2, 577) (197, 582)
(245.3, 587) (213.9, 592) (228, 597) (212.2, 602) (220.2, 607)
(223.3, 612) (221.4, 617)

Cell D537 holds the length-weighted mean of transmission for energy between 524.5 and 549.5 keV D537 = 211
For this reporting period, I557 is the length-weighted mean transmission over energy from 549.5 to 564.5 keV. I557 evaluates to 249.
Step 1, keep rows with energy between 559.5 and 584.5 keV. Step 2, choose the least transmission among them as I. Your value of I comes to 186.2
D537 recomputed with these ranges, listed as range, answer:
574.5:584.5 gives 192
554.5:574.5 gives 241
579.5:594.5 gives 219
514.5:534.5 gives 239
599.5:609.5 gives 216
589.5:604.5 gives 218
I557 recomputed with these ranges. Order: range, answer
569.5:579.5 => 202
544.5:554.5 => 232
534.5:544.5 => 183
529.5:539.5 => 220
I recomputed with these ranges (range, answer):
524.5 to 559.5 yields 151.7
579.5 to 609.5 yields 197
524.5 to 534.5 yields 224.6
